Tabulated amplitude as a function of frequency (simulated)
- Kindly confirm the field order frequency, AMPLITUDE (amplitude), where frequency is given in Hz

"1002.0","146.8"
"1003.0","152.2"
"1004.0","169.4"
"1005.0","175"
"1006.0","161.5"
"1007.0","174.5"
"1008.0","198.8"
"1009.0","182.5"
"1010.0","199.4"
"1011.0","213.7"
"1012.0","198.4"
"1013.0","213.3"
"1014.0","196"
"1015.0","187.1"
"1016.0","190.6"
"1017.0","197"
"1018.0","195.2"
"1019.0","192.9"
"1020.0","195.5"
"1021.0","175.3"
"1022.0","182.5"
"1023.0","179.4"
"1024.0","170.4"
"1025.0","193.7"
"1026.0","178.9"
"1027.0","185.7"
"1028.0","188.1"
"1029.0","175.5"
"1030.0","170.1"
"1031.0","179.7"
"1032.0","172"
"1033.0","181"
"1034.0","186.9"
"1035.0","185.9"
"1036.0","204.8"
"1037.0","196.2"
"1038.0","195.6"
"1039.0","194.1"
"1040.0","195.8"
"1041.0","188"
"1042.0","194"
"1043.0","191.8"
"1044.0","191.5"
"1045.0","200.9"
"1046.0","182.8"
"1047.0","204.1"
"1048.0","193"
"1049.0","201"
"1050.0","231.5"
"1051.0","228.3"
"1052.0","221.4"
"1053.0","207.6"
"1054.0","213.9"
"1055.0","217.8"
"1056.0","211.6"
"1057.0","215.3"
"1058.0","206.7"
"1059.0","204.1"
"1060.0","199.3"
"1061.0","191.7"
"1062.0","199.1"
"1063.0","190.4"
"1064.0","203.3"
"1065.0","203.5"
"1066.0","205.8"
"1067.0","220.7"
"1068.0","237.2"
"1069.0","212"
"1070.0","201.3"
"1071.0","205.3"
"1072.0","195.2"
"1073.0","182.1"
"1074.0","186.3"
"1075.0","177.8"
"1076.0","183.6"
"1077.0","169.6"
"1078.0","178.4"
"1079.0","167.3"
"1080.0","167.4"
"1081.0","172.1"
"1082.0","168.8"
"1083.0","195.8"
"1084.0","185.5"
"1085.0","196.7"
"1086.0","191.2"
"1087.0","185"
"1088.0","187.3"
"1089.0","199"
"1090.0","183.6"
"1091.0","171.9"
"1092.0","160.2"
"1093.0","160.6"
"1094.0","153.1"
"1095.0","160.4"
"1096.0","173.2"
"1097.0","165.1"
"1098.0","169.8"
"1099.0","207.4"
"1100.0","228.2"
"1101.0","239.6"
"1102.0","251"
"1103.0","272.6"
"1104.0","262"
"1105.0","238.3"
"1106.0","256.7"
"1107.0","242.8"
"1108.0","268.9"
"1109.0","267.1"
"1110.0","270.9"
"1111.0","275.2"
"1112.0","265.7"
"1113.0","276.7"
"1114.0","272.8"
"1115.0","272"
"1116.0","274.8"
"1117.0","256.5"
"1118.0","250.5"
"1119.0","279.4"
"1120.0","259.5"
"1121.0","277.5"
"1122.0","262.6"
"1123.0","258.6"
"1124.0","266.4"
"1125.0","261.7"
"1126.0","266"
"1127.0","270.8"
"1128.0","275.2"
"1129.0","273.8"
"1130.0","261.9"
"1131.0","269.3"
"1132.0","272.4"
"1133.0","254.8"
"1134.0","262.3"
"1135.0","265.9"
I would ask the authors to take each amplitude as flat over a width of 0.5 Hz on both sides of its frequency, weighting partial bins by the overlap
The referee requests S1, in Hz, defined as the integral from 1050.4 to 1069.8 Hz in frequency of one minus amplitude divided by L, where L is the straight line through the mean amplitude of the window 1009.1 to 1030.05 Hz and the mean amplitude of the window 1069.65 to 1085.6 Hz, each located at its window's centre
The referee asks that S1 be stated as -2.6 Hz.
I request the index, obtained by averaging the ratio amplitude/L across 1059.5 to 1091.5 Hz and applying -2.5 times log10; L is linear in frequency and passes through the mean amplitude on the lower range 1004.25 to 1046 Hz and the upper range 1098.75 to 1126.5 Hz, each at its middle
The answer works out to 0.20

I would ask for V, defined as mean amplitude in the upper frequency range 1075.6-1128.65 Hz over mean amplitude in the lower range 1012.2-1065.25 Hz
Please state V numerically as 1.15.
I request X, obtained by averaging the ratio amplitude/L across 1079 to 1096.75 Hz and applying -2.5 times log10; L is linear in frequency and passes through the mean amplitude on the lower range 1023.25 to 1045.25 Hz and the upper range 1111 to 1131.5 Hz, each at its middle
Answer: 0.32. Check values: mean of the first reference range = 187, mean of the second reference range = 268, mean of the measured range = 177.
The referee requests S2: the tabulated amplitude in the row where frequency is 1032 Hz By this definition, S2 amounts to 172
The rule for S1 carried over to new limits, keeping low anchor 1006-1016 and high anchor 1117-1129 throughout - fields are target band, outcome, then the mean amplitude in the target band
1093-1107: 2.2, 213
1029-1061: 2.6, 198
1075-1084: 2.3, 176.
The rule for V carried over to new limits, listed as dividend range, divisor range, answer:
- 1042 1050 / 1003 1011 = 1.09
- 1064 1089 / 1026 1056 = 0.98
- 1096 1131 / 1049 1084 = 1.28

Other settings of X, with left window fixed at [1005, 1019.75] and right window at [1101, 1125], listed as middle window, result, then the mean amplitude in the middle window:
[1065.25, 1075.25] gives 0.15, 203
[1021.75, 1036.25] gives 0.13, 182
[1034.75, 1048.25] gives 0.10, 194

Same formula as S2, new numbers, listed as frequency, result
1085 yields 196.7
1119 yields 279.4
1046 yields 182.8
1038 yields 195.6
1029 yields 175.5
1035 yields 185.9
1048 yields 193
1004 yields 169.4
